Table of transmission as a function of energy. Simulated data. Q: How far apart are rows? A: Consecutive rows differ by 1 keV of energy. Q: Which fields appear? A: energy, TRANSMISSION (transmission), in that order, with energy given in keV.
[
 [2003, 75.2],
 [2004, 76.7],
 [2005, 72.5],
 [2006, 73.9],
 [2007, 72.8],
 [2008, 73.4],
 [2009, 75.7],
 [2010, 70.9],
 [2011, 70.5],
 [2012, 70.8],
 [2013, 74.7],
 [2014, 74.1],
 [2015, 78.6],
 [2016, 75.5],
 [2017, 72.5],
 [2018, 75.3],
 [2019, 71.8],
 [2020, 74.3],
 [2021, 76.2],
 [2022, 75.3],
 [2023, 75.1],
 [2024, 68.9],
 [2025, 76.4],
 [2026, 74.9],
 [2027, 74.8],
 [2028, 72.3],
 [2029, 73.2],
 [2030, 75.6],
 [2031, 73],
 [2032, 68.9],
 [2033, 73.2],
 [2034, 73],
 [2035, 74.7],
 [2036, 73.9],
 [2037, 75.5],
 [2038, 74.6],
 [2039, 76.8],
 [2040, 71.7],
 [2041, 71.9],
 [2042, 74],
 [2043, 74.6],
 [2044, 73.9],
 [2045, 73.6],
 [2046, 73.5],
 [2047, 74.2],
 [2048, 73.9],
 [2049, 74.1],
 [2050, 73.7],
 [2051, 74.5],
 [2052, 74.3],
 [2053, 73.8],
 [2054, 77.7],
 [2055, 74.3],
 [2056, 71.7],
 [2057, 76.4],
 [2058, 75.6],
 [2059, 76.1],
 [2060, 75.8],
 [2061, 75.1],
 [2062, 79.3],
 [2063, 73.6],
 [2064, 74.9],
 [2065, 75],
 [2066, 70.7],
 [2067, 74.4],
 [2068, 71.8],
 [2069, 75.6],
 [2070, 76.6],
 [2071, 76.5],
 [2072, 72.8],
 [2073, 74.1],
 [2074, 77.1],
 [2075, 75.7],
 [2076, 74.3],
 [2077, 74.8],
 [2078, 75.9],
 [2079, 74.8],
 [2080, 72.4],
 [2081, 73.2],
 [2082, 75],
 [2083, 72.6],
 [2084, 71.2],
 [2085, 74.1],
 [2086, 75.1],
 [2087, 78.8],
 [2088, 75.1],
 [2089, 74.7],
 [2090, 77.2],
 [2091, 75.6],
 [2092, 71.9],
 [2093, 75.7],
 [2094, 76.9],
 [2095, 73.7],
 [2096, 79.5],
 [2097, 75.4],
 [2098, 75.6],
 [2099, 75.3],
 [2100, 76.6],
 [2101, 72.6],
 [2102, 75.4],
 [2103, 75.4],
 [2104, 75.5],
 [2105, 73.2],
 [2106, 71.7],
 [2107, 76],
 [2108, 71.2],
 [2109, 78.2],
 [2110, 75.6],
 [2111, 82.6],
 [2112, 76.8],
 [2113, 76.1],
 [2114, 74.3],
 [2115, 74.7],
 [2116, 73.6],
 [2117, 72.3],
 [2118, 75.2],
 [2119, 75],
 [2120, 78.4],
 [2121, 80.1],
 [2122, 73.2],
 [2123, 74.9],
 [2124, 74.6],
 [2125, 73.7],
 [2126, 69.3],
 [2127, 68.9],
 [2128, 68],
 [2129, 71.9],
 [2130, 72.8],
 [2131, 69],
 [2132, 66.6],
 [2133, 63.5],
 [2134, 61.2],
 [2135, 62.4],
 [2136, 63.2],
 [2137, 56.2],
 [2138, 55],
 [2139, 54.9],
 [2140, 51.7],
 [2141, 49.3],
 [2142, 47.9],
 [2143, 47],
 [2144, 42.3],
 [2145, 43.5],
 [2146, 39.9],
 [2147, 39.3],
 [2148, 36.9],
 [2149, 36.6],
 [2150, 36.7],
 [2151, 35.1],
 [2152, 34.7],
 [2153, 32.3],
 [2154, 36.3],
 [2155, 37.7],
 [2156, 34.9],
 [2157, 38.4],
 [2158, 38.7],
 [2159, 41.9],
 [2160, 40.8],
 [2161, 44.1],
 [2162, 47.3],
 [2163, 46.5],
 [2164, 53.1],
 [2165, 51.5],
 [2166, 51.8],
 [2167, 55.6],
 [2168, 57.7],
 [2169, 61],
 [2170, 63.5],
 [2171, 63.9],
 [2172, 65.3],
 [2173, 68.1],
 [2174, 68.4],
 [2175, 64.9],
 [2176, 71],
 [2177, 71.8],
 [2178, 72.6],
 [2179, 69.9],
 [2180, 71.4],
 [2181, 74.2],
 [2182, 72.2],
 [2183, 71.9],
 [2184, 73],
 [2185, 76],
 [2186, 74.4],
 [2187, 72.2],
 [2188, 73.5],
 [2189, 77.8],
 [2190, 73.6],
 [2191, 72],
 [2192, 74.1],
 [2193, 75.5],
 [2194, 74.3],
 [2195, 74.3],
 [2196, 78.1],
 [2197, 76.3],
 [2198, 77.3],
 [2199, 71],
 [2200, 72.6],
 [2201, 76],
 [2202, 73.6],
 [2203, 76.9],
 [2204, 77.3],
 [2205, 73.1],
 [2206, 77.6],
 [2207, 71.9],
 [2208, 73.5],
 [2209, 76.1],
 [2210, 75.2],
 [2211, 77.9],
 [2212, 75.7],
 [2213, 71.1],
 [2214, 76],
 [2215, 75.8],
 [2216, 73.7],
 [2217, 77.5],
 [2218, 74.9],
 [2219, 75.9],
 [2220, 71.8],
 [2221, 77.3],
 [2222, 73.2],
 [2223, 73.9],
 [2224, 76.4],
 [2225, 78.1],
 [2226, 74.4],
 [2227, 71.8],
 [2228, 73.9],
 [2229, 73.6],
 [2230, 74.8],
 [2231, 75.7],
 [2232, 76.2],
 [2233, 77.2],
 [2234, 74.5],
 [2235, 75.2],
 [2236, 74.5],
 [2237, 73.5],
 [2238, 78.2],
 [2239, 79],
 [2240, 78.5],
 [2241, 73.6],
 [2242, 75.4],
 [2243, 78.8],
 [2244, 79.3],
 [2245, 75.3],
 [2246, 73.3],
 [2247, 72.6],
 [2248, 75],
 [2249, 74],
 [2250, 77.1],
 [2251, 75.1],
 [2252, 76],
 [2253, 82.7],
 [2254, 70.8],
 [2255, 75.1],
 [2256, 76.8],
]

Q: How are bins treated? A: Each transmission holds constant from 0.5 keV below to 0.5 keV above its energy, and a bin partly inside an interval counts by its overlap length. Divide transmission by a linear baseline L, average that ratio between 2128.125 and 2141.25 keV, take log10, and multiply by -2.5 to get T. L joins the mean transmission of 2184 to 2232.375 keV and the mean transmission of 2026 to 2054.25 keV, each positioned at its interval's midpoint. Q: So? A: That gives 0.20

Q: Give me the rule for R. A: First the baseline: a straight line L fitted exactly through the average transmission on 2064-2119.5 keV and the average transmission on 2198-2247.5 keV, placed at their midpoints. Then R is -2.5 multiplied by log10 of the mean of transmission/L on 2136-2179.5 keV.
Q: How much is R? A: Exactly 0.43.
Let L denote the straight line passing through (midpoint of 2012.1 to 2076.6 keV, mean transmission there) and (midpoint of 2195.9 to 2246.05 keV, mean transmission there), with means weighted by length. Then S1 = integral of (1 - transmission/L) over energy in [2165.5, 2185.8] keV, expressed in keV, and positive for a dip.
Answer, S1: 2.1 keV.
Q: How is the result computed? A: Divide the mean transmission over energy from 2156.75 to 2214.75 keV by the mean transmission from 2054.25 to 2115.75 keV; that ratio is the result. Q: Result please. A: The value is 0.9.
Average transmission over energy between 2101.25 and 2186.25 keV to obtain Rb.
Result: 61.3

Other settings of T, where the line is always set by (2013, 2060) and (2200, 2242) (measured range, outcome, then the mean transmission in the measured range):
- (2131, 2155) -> 0.49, 47.7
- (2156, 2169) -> 0.50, 47.3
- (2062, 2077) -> 0.00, 74.7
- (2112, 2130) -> 0.01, 73.8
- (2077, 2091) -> 0.00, 74.7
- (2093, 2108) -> -0.01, 75.1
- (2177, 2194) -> 0.02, 73.4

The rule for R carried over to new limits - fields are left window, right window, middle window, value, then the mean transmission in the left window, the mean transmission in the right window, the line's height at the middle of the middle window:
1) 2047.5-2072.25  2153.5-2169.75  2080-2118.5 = -0.18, 74.7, 46.3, 63.8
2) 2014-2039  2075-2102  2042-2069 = 0.00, 74.1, 74.9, 74.5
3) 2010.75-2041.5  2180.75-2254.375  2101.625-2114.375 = -0.02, 73.8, 75.1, 74.4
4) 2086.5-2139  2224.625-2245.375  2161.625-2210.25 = 0.07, 72.7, 75.8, 74.5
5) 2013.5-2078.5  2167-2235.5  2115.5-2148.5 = 0.18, 74.4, 73.1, 73.7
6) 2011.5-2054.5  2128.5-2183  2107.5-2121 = -0.24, 74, 54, 60.7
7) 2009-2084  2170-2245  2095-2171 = 0.22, 74.2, 74.1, 74.2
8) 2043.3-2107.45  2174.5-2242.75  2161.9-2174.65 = 0.27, 74.8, 74.5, 74.6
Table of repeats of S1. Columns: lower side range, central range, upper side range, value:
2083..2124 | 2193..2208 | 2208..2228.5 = 0.0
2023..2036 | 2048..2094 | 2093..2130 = -0.4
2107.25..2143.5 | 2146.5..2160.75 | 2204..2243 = 6.7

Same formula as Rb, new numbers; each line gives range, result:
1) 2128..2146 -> 57.4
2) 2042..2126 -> 74.9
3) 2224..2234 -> 75.1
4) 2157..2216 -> 67.9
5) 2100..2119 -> 75.1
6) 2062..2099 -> 74.9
